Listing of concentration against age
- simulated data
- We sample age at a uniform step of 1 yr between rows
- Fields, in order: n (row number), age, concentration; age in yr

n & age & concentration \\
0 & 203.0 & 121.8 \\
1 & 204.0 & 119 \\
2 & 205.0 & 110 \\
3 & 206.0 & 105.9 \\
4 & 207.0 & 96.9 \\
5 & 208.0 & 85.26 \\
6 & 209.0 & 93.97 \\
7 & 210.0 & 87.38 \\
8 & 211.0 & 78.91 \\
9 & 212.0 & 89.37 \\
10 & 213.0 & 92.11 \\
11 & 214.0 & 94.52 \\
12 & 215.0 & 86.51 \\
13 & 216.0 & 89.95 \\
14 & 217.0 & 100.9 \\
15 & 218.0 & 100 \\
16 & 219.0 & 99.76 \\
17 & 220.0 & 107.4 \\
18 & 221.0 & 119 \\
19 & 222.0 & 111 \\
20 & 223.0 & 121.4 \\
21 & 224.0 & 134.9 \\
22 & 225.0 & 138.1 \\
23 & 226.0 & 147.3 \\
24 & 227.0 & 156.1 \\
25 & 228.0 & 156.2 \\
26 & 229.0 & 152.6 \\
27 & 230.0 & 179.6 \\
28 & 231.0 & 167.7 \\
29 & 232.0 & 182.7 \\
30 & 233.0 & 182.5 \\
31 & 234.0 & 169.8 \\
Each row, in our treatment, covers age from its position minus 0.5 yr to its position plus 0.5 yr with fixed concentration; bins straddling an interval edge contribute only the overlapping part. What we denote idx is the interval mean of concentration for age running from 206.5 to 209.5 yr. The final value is 92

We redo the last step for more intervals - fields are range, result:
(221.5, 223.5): 116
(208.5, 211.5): 86.8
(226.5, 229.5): 155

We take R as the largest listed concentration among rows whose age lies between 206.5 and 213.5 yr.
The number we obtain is 96.9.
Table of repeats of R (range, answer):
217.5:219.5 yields 100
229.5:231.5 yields 179.6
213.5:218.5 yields 100.9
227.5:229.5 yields 156.2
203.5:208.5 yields 119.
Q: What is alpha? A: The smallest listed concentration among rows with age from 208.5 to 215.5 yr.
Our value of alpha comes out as 78.91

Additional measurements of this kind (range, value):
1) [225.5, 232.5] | 147.3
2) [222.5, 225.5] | 121.4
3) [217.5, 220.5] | 99.76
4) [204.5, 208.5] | 85.26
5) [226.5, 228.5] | 156.1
